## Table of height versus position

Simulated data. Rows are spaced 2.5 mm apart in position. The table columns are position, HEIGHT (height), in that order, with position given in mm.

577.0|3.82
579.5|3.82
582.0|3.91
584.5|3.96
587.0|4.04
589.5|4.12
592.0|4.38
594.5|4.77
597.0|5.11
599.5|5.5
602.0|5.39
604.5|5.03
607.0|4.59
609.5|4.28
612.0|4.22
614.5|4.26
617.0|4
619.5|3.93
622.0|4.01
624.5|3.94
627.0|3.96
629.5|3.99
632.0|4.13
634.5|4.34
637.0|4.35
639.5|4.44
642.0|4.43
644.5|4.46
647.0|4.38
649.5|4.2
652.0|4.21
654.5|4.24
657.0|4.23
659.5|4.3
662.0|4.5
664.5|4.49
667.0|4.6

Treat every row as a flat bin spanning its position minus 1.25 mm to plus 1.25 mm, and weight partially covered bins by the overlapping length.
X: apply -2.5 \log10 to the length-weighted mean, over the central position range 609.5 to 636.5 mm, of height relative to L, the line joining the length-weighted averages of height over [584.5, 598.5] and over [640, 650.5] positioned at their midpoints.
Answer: 0.08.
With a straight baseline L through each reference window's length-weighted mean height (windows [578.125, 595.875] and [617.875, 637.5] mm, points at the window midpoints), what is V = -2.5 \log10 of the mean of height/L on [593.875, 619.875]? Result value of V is -0.14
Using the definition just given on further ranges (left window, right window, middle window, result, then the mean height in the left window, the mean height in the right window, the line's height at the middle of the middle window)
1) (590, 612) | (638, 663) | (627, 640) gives 0.07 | 4.82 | 4.34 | 4.5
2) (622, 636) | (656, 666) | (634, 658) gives -0.02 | 4.07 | 4.39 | 4.24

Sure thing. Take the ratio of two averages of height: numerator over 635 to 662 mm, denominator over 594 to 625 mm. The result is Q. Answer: 0.95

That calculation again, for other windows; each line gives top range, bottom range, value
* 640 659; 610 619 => 1.04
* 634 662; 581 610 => 0.94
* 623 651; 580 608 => 0.92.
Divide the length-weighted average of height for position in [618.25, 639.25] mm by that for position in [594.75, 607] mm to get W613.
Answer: 0.80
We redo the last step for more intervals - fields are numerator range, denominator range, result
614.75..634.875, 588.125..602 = 0.84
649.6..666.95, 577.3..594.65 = 1.06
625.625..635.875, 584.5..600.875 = 0.89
